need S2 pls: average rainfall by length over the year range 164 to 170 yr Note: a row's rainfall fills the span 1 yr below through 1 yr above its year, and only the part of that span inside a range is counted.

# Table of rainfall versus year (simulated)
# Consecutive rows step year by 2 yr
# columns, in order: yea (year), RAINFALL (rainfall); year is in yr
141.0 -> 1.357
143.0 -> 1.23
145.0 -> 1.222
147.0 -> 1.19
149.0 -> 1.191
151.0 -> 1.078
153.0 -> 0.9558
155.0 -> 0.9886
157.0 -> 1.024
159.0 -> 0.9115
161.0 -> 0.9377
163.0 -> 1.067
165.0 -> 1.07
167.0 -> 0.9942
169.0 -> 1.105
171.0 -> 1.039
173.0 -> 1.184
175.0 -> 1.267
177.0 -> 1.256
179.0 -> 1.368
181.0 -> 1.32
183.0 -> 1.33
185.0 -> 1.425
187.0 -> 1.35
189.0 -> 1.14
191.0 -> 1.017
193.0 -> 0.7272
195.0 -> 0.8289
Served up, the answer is 1.06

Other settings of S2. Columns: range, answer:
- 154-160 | 0.975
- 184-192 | 1.23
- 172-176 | 1.23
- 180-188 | 1.36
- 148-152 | 1.13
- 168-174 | 1.11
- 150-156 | 1.01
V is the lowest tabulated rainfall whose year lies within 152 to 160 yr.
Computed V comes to 0.9115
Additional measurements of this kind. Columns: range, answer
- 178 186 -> 1.32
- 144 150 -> 1.19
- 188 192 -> 1.017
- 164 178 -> 0.9942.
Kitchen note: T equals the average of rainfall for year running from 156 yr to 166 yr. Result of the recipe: 1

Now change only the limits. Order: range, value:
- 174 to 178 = 1.26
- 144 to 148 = 1.21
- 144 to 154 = 1.13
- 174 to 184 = 1.31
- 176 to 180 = 1.31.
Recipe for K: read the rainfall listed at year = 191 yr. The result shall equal 1.017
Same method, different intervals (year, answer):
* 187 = 1.35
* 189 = 1.14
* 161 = 0.9377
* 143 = 1.23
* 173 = 1.184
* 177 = 1.256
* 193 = 0.7272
